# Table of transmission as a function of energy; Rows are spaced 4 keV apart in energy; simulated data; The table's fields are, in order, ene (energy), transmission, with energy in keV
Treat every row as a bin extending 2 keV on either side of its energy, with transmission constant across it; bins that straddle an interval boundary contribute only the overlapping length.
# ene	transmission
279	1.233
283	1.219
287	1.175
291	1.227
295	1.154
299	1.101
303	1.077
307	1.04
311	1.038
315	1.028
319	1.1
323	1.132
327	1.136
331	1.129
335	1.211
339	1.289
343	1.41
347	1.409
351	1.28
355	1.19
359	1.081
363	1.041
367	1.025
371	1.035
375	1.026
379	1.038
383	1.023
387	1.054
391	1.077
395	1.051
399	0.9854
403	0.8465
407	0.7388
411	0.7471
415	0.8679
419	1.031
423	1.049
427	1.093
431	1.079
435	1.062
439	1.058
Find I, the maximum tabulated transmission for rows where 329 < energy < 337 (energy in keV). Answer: 1.211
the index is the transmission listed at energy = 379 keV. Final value 1.038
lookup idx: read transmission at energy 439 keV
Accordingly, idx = 1.058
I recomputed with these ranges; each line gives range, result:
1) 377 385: 1.038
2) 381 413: 1.077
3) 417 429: 1.093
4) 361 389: 1.054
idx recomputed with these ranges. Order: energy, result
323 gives 1.132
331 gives 1.129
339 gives 1.289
